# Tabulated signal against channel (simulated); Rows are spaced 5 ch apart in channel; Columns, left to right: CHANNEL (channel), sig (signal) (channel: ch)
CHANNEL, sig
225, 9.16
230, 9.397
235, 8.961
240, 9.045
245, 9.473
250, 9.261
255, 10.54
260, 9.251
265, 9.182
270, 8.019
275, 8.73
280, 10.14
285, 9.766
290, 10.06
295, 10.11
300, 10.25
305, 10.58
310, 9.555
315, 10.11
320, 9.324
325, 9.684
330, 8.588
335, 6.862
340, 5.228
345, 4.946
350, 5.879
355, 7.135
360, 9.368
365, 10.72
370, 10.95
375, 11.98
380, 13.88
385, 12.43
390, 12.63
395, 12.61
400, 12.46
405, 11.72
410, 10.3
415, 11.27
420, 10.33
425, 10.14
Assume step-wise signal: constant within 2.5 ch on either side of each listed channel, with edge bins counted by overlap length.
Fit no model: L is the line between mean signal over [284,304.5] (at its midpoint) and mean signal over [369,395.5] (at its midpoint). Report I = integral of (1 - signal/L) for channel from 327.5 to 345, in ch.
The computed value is 7.2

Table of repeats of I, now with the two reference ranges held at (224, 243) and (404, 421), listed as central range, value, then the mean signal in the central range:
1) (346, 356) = 4.0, 6.18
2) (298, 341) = 4.1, 9.02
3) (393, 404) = -1.7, 12.4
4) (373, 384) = -2.4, 12.9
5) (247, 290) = 0.4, 9.4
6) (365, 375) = -0.6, 11.2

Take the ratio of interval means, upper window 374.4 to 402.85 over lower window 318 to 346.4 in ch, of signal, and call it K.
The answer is 1.69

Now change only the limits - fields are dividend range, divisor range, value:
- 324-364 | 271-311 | 0.74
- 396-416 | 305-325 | 1.18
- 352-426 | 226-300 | 1.18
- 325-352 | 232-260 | 0.70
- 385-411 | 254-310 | 1.25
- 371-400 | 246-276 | 1.37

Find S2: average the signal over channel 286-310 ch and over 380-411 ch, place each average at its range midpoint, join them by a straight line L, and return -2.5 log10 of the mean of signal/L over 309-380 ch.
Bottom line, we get 0.264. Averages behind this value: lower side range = 10.1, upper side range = 12.3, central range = 8.76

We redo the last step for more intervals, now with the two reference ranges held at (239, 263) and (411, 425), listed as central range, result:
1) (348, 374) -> 0.14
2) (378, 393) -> -0.24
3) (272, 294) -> 0.01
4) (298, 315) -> -0.02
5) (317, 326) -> 0.05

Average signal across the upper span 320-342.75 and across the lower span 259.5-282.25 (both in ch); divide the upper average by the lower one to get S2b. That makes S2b 0.86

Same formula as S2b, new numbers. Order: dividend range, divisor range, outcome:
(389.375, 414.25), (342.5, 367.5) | 1.56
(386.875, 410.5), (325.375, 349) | 1.81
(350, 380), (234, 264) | 1.06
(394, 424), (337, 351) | 2.12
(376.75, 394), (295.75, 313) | 1.27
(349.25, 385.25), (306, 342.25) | 1.21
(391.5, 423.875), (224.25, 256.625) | 1.22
